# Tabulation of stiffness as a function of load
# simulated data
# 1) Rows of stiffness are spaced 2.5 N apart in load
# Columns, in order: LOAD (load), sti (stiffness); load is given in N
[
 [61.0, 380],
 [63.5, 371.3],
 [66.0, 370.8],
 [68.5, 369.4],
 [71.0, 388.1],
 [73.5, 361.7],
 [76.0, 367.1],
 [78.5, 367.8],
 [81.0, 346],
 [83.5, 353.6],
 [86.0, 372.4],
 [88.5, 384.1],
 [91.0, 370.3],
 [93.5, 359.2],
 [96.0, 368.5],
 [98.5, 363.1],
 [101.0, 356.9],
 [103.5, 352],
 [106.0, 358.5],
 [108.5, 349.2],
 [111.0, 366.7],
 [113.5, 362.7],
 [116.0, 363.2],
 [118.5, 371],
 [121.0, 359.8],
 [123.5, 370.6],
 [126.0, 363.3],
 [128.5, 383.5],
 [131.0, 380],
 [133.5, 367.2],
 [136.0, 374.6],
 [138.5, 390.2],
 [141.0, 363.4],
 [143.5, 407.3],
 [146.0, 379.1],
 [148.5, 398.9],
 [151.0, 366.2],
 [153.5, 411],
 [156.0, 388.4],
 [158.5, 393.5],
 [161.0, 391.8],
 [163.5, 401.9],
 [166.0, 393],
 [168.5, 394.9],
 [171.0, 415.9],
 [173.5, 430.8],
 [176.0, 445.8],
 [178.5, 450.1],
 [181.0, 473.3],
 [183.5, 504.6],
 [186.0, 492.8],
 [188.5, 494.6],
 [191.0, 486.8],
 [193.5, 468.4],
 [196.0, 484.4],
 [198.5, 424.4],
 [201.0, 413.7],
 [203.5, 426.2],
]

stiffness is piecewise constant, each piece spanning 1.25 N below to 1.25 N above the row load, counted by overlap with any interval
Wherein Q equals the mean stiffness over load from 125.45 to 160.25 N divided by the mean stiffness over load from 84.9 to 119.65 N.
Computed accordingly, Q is 1.1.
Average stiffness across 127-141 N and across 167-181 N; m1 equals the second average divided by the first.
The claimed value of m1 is 1.14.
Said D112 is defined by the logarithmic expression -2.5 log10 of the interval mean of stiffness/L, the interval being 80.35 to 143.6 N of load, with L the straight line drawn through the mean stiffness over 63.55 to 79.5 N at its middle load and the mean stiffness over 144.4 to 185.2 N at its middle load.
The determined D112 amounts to 0.07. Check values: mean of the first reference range 371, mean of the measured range 367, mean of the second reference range 416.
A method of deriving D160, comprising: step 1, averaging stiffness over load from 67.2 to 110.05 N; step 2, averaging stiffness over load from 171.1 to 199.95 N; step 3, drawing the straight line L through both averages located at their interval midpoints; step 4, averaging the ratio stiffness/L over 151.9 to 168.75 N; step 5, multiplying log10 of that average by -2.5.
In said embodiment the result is 0.11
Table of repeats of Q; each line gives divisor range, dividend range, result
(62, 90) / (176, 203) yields 1.27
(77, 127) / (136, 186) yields 1.13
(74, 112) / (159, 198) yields 1.23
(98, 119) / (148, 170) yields 1.09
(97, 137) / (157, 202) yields 1.21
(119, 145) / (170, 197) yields 1.25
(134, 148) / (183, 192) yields 1.29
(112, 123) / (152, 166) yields 1.09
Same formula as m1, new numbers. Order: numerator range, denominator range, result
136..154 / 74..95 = 1.06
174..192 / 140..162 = 1.22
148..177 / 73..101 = 1.10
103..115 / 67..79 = 0.97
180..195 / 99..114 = 1.36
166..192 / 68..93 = 1.24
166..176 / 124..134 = 1.11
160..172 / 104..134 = 1.09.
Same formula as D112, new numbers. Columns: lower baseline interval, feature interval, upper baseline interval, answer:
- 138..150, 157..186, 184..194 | 0.05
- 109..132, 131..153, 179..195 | 0.07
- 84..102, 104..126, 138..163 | 0.04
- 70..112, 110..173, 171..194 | 0.10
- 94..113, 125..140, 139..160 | 0.00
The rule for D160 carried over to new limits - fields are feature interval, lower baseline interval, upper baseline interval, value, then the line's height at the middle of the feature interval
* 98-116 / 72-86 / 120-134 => 0.02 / 367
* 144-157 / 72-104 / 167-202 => 0.09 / 423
